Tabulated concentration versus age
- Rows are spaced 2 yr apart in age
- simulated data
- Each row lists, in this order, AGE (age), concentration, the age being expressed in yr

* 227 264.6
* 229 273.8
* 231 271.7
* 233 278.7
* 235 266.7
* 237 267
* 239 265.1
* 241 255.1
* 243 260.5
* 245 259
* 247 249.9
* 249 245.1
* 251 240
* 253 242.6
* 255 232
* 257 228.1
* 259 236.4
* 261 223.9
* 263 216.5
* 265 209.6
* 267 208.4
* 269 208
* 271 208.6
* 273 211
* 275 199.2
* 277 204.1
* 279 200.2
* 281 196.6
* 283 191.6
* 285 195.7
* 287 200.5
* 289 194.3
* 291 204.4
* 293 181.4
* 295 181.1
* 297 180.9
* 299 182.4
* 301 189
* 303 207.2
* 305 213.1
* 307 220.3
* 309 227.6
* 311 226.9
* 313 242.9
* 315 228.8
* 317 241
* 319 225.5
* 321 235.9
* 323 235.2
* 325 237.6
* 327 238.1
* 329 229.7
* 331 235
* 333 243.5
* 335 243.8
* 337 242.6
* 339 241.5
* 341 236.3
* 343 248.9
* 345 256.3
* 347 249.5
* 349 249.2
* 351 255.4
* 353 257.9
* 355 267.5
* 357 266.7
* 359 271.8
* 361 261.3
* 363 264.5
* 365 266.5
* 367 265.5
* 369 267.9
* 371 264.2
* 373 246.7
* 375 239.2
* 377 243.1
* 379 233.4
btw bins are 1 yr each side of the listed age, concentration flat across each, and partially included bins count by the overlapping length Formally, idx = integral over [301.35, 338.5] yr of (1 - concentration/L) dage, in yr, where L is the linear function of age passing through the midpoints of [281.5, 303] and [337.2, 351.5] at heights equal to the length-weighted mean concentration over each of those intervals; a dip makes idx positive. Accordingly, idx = -1.7 yr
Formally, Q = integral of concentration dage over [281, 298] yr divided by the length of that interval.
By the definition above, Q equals 192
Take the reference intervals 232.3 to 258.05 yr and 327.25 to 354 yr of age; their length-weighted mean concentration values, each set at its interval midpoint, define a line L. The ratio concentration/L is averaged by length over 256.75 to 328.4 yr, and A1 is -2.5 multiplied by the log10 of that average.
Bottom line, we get 0.175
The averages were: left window 253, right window 245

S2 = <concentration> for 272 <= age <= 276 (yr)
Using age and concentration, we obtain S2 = 205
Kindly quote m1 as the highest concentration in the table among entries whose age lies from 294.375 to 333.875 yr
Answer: 243.5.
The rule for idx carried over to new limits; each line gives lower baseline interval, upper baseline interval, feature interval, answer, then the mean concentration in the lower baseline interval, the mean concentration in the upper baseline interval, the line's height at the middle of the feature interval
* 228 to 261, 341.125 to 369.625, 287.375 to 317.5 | 5.80 yr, 254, 260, 257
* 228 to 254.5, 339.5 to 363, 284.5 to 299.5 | 3.94 yr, 259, 256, 258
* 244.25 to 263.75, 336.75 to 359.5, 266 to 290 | 3.97 yr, 237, 254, 241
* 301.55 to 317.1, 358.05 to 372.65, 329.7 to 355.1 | 0.10 yr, 224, 265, 248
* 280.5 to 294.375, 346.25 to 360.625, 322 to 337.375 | -0.10 yr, 194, 260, 236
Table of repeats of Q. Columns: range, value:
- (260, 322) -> 208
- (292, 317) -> 208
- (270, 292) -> 201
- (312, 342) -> 237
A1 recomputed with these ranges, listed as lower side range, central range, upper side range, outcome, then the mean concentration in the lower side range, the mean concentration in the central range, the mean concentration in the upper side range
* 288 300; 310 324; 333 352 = -0.088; 187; 234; 247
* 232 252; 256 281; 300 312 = 0.135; 259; 212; 214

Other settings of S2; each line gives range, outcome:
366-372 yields 266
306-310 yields 224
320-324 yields 236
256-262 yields 229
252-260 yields 235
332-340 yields 243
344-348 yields 253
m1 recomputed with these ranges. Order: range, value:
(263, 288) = 216.5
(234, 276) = 267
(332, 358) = 267.5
